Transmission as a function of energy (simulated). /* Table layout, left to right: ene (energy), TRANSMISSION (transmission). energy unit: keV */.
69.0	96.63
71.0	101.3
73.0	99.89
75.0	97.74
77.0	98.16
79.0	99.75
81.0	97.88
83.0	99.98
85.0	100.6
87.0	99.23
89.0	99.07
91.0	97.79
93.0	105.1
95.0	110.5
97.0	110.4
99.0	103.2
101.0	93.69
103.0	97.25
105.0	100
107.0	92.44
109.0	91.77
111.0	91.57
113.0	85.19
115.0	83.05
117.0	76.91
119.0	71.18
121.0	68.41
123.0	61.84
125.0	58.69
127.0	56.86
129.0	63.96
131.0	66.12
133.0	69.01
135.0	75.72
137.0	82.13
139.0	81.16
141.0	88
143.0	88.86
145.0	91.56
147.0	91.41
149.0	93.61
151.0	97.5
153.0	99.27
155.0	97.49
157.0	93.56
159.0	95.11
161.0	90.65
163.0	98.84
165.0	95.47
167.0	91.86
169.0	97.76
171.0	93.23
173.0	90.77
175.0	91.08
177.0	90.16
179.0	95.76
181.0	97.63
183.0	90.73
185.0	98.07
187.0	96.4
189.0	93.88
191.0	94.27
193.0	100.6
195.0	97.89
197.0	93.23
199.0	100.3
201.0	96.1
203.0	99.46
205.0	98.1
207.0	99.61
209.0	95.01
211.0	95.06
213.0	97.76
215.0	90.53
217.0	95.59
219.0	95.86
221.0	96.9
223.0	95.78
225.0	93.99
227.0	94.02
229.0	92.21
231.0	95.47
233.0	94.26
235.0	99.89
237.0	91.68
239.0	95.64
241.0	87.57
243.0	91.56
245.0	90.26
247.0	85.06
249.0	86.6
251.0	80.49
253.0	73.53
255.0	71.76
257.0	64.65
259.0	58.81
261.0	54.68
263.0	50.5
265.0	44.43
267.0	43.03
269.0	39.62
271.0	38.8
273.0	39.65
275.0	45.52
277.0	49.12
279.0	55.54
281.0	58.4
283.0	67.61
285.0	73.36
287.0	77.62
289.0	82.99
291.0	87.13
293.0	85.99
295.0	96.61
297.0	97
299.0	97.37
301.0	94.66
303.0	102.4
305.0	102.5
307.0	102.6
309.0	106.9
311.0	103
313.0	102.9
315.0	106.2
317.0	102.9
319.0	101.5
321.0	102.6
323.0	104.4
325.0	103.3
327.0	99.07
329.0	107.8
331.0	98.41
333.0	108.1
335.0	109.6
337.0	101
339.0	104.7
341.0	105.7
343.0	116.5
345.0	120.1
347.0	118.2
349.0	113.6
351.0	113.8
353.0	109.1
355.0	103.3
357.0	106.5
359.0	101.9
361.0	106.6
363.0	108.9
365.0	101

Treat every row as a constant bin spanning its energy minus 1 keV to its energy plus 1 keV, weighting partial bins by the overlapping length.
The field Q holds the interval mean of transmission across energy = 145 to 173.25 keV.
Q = 94.7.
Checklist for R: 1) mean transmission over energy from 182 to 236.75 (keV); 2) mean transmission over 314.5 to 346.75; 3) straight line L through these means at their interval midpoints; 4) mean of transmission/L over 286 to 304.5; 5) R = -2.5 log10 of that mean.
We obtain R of 0.13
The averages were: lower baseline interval 95.9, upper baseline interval 106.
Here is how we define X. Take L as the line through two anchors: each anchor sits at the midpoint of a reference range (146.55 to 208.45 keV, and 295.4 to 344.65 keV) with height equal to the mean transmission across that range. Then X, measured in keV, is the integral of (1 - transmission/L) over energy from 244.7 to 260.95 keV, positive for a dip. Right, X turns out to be 4.1 keV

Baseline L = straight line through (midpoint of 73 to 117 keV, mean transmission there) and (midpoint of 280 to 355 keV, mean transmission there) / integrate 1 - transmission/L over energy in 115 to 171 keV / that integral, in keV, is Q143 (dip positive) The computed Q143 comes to 8.4 keV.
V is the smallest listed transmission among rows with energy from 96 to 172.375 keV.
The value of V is 56.86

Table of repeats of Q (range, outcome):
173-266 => 89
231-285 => 68.3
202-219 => 96.4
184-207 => 97.2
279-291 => 71.9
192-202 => 97.6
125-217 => 90.8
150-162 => 95.6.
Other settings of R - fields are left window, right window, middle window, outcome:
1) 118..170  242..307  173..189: -0.17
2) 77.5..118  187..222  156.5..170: 0.02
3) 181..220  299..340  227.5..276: 0.35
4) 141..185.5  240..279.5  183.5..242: -0.23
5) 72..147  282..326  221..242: -0.02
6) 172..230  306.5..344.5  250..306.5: 0.41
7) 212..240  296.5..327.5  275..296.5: 0.35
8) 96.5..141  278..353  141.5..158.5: -0.13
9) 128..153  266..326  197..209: -0.18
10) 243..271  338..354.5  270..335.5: 0.03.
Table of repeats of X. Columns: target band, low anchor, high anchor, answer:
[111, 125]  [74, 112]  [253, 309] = 3.1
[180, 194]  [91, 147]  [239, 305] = -3.1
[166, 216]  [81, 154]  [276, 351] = -2.5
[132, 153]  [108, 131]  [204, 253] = -2.4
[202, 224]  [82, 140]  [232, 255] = -2.2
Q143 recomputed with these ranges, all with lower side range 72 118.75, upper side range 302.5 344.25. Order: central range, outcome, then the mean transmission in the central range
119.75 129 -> 3.4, 62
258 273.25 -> 8.3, 46.5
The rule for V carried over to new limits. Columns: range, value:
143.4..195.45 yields 90.16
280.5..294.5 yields 58.4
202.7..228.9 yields 90.53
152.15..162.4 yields 90.65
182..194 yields 90.73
